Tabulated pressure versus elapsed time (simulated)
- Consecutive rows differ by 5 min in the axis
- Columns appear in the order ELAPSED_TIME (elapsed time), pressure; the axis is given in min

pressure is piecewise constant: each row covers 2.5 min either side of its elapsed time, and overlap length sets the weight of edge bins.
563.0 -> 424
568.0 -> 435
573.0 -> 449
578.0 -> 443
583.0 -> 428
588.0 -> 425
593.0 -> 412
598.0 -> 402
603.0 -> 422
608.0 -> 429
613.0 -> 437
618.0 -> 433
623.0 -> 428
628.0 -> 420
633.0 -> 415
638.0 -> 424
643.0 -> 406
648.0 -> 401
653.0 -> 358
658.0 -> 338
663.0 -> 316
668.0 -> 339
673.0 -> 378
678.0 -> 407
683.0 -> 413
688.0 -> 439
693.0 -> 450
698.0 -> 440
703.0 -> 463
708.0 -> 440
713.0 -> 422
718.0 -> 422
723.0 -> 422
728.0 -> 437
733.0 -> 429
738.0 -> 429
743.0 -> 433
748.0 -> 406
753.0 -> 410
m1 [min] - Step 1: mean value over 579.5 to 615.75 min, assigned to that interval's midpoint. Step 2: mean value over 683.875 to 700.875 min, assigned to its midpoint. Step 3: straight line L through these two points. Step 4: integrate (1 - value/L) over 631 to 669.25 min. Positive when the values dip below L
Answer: 5.1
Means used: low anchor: 423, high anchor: 441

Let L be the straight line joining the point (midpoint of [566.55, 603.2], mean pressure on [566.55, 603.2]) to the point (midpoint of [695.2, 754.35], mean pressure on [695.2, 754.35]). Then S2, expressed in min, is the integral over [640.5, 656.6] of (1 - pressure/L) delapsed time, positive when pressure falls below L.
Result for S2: 1.6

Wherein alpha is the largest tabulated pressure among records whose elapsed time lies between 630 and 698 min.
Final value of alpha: 450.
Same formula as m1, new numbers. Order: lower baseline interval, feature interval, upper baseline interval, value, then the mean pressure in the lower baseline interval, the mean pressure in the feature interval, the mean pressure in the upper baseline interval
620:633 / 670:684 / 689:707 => 1.4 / 423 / 396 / 449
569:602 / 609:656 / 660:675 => -4.3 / 427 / 413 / 343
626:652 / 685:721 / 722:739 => -1.3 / 410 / 439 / 430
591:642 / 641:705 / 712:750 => 4.3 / 422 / 395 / 425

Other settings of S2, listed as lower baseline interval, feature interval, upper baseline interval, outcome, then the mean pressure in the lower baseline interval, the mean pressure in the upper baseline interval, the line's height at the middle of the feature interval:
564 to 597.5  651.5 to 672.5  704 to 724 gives 4.4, 430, 430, 430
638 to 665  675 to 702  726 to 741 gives -2.2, 370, 432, 398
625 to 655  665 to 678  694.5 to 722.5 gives 1.7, 405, 437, 420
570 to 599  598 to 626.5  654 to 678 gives -1.8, 428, 350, 402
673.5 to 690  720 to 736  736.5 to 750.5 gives -0.3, 414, 422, 420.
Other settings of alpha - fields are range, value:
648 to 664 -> 401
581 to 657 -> 437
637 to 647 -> 424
